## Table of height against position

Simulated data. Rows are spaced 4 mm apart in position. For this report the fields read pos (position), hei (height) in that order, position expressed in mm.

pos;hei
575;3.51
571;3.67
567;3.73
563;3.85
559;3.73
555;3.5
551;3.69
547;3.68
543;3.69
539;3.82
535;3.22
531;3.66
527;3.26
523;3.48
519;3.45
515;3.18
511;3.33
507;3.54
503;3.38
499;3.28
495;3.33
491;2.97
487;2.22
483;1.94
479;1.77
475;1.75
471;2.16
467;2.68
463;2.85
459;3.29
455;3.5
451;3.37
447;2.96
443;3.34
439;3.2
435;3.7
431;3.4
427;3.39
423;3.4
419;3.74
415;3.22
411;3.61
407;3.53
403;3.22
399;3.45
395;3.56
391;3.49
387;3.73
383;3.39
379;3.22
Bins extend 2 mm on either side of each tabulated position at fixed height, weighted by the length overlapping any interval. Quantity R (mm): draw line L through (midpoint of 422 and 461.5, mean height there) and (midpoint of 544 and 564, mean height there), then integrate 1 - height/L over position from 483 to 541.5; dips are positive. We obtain 5.1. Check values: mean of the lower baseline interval 3.35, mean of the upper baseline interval 3.68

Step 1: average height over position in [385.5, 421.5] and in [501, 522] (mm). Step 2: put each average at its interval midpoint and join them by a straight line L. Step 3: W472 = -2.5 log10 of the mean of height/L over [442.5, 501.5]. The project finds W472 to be 0.24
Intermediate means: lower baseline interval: 3.5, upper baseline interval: 3.38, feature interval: 2.75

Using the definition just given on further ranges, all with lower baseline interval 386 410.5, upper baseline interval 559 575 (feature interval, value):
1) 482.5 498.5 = 0.30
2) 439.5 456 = 0.09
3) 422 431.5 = 0.04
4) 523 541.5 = 0.05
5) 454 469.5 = 0.18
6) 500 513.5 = 0.07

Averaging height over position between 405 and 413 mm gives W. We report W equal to 3.57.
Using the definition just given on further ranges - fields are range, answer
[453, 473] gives 2.9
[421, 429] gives 3.4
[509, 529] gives 3.34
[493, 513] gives 3.37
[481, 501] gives 2.75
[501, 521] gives 3.38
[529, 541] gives 3.57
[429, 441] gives 3.43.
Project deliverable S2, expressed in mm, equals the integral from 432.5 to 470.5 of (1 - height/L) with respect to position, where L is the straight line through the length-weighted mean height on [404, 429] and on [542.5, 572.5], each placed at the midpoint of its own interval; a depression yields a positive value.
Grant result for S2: 3.8 mm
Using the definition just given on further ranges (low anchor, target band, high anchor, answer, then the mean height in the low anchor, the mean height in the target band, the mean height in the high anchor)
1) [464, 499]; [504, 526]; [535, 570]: -2.8 mm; 2.42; 3.39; 3.68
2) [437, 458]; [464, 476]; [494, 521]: 3.7 mm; 3.27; 2.29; 3.36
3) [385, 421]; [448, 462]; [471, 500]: -2.5 mm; 3.51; 3.32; 2.42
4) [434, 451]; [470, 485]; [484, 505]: 5.8 mm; 3.28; 1.89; 2.98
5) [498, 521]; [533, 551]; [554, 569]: -0.1 mm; 3.36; 3.61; 3.72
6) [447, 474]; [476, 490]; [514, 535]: 4.8 mm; 2.93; 2.03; 3.4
